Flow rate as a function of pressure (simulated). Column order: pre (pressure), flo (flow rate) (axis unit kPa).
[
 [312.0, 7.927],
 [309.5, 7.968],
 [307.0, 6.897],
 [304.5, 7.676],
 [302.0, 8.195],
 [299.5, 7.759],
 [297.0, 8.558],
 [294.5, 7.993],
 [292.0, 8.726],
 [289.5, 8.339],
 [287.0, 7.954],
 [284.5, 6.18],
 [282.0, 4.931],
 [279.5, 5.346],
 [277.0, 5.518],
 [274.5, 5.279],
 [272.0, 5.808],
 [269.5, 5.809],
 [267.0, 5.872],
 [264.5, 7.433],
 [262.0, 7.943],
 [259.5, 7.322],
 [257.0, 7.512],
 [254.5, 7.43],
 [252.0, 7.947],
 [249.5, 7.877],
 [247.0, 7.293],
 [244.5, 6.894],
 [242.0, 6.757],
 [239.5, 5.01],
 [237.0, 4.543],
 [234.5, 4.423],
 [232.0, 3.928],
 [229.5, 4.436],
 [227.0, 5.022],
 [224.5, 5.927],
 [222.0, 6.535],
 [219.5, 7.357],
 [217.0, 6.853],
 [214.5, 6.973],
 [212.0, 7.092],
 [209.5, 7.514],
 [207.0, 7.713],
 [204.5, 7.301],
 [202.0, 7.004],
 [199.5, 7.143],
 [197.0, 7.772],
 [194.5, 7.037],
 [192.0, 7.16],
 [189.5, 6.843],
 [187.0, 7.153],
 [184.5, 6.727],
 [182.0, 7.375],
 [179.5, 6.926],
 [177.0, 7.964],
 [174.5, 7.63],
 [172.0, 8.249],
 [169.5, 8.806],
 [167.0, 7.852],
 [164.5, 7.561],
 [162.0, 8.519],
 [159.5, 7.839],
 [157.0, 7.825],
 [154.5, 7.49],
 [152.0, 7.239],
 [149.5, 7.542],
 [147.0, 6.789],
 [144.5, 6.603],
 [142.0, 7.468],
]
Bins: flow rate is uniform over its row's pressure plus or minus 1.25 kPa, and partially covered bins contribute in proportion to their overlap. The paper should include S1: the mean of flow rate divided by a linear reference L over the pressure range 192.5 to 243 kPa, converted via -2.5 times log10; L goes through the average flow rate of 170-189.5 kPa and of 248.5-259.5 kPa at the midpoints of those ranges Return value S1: 0.19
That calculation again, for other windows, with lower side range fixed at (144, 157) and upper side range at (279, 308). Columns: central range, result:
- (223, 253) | 0.253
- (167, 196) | -0.028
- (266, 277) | 0.290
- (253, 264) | -0.024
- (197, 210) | -0.009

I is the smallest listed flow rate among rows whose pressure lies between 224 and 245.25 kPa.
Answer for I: 3.928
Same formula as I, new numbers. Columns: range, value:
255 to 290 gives 4.931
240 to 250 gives 6.757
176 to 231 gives 4.436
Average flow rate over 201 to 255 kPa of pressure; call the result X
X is 6.43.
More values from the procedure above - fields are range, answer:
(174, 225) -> 7.15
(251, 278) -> 6.72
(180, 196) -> 7.05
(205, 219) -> 7.24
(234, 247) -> 5.76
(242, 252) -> 7.35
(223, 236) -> 4.78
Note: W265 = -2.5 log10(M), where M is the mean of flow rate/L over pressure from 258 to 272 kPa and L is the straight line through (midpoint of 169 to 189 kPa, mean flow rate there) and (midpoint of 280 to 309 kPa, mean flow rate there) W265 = 0.11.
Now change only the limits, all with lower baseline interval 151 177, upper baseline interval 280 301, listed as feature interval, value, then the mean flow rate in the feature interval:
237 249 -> 0.20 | 6.37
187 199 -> 0.09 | 7.19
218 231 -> 0.30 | 5.84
